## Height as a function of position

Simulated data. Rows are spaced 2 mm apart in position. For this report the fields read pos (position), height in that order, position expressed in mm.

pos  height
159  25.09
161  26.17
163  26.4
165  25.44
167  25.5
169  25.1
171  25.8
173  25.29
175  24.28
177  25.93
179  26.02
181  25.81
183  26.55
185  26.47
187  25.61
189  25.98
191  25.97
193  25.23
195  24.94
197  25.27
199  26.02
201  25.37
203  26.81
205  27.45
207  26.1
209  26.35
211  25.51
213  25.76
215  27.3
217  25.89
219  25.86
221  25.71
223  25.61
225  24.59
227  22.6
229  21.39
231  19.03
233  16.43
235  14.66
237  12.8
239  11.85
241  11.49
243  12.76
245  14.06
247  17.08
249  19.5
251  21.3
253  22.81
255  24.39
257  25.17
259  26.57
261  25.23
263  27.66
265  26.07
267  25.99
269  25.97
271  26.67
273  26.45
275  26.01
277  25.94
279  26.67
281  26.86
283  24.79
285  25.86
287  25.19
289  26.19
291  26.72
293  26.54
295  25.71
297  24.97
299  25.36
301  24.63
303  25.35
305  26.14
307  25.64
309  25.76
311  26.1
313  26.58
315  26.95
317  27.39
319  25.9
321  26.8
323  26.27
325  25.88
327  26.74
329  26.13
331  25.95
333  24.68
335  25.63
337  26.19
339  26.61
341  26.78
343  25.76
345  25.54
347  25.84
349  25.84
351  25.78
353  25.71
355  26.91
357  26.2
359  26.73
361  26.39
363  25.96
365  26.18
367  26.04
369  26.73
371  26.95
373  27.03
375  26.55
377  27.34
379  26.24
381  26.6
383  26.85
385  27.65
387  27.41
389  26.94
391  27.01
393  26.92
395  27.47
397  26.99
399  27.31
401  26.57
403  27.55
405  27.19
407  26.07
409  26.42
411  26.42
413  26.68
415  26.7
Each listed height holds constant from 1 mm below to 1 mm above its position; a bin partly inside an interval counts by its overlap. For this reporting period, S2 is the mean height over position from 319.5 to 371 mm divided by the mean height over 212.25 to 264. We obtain 1.2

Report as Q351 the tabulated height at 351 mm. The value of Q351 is 25.78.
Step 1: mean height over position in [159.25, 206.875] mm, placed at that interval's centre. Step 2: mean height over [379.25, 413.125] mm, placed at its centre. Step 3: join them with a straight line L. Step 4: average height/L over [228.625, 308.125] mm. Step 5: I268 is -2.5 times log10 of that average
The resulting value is 0.15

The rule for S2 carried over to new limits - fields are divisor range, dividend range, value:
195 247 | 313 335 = 1.20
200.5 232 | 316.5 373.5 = 1.05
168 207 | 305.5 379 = 1.02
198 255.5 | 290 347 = 1.21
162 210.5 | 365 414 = 1.04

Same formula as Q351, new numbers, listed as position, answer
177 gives 25.93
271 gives 26.67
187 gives 25.61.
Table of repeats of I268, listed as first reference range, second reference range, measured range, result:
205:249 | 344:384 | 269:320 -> -0.110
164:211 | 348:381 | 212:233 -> 0.083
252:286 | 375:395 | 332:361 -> 0.024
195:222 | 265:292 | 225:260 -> 0.365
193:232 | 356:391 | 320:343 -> 0.007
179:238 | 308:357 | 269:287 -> -0.032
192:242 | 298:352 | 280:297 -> -0.043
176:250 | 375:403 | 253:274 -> -0.082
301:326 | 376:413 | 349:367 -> 0.016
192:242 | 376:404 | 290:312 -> -0.037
